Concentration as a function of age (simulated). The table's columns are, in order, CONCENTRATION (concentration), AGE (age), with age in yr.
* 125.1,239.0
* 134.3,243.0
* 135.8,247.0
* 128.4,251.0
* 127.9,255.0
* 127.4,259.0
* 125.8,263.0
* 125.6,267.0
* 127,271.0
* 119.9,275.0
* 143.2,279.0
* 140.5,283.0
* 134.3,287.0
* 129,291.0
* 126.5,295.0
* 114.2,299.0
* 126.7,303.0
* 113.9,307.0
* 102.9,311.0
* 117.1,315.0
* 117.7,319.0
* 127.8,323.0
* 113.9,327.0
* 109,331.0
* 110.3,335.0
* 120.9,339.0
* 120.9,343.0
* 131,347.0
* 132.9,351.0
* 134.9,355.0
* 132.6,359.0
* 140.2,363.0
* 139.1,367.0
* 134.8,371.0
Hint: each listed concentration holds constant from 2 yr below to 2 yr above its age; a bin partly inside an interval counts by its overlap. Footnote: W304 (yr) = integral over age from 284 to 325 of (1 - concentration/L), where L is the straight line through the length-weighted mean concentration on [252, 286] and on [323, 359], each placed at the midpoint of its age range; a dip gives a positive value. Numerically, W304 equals 1.6 yr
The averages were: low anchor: 130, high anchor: 123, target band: 121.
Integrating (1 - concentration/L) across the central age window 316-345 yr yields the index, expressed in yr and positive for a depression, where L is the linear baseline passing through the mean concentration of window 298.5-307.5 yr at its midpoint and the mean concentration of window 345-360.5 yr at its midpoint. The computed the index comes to 2.2 yr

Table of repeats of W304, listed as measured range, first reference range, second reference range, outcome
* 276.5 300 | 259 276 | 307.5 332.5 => -2.1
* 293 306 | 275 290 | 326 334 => 0.5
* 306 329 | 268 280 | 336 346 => 1.5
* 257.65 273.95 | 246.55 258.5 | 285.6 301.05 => 0.3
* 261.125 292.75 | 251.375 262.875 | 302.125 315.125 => -2.2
